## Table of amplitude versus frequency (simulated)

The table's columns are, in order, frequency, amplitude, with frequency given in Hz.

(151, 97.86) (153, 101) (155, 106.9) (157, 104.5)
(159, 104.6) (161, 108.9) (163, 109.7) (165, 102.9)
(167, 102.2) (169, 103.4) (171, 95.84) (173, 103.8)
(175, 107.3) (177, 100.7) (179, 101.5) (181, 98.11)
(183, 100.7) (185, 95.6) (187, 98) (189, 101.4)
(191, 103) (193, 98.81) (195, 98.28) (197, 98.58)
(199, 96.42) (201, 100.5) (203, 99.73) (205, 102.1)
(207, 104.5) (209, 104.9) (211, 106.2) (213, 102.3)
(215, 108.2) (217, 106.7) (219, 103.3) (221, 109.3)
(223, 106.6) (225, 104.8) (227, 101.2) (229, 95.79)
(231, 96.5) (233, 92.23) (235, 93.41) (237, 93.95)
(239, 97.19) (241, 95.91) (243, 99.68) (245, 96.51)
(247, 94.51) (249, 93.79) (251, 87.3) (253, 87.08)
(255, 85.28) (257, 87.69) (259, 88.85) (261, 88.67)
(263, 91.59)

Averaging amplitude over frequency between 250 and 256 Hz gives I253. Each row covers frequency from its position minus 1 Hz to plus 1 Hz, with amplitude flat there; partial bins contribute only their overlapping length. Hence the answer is 86.6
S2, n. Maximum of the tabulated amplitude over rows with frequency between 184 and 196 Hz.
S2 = 103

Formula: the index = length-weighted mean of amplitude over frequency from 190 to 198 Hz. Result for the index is 99.7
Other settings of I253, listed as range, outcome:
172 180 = 103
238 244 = 97.6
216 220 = 105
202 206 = 101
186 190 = 99.7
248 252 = 90.5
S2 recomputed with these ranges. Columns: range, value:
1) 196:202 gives 100.5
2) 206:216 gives 108.2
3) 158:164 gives 109.7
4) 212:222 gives 109.3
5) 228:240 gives 97.19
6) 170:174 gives 103.8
